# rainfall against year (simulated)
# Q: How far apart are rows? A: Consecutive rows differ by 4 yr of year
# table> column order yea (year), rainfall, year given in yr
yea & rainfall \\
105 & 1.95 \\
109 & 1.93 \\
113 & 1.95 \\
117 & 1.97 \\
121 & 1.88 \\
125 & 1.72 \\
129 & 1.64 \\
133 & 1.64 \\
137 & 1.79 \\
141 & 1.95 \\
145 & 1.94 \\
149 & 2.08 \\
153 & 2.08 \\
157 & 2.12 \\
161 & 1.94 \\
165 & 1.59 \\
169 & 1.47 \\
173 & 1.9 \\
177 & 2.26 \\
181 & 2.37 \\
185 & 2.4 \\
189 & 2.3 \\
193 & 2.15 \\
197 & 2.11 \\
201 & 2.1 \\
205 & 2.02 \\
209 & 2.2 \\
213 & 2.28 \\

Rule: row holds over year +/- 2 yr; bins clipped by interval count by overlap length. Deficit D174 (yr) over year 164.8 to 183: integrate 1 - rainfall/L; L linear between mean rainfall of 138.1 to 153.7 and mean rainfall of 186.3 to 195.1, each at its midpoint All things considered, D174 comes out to 1.7 yr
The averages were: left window 1.99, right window 2.24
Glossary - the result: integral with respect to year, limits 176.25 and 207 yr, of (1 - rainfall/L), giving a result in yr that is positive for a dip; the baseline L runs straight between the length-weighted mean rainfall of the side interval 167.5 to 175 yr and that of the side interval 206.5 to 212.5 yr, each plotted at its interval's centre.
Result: -4.0 yr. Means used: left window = 1.7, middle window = 2.21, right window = 2.21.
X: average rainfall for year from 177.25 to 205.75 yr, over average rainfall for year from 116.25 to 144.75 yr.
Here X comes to 1.23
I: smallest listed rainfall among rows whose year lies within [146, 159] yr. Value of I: 2.08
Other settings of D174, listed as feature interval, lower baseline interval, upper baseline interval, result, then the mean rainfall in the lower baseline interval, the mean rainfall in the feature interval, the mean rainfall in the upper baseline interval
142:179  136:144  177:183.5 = 3.1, 1.89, 1.93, 2.34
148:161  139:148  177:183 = 0.0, 1.96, 2.07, 2.33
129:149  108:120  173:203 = 2.0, 1.95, 1.84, 2.22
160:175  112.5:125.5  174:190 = 3.4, 1.89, 1.71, 2.31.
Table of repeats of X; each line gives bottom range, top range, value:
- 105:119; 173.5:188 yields 1.18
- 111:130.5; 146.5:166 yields 1.08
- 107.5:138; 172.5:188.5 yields 1.25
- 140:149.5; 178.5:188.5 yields 1.19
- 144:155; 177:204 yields 1.09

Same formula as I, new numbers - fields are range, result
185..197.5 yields 2.11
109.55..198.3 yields 1.47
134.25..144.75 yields 1.79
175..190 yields 2.26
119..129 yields 1.64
